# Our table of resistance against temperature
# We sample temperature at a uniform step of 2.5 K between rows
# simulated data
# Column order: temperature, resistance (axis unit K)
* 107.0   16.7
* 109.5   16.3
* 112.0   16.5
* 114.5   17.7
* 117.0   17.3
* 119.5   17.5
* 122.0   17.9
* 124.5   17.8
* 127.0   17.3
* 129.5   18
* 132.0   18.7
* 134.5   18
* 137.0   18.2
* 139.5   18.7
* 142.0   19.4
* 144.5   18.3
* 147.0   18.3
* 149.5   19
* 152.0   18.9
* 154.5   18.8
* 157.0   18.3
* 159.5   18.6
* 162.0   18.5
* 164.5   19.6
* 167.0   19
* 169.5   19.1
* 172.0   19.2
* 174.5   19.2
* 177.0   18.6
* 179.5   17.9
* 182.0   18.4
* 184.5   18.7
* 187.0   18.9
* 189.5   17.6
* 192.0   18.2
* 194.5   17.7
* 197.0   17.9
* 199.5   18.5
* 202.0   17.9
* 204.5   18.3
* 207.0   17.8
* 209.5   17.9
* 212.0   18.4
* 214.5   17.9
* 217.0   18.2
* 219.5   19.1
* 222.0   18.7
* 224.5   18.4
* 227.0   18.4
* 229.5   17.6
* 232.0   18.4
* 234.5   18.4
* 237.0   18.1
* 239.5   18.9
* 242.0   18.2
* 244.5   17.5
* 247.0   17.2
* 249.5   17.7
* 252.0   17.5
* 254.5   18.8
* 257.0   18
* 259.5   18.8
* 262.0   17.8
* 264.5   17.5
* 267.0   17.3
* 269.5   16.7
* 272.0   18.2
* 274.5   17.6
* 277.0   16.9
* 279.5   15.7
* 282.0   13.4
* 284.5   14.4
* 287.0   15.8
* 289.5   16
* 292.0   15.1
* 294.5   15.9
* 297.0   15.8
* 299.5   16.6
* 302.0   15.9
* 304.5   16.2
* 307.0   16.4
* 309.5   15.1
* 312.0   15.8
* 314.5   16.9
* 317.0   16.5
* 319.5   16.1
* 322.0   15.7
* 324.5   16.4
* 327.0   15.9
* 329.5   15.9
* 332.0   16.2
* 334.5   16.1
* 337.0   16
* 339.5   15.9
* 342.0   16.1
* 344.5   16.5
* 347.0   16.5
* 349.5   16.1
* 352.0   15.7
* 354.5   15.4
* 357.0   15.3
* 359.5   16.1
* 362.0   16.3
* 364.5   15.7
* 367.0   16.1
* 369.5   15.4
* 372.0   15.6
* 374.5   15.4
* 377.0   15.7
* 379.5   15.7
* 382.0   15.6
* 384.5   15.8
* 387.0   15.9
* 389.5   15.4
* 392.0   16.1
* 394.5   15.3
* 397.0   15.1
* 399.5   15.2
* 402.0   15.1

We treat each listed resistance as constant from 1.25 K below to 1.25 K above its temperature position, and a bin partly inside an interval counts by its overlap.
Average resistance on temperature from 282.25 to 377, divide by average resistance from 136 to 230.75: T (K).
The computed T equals 0.86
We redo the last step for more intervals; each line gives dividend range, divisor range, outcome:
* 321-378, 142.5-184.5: 0.85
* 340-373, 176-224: 0.87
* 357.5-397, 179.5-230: 0.86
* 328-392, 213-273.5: 0.88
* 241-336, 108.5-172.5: 0.91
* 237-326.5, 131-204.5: 0.90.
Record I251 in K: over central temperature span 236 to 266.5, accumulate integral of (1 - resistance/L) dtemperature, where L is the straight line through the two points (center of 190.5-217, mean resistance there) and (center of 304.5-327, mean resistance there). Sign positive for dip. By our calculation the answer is -1.3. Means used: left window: 18.1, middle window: 18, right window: 16.1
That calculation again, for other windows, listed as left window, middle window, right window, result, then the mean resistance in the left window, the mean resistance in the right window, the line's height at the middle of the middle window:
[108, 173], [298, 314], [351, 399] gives 0.4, 18.3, 15.7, 16.4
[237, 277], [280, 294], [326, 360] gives 1.7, 17.8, 16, 17.2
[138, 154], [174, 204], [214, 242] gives 0.5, 18.8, 18.4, 18.6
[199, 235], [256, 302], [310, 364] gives 1.7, 18.3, 16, 17.1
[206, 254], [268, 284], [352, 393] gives 0.9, 18.1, 15.7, 17.4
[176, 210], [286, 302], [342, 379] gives 0.9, 18.2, 15.8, 16.8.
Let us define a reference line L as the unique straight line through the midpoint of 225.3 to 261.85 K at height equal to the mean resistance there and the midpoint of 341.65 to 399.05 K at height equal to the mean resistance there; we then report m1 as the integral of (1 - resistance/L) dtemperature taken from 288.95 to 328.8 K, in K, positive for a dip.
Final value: 2.1 K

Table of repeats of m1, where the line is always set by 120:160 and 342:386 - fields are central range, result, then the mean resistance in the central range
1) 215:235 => -1.1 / 18.4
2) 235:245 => -0.6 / 18.2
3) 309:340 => 0.4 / 16.1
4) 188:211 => -0.4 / 18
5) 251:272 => -1.0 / 17.8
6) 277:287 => 1.1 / 15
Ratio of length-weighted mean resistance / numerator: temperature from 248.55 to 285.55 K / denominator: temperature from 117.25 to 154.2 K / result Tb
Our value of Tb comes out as 0.94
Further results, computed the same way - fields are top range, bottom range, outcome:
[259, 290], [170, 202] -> 0.90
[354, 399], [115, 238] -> 0.85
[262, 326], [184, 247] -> 0.89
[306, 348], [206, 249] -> 0.89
